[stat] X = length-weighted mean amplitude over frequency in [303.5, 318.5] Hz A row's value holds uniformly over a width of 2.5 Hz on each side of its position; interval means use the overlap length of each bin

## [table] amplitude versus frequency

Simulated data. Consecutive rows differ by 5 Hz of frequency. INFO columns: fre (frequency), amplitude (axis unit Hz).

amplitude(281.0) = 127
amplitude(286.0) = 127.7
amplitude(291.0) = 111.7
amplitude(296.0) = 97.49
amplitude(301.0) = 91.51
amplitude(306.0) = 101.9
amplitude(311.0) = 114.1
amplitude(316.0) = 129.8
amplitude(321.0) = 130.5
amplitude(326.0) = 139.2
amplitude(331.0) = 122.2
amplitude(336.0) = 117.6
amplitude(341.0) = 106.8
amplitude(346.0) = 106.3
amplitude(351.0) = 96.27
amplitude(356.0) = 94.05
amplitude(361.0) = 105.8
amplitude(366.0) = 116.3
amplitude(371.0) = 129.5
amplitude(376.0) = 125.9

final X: 115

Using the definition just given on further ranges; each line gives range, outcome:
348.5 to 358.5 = 95.2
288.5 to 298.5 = 105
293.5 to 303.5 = 94.5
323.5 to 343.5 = 121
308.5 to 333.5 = 127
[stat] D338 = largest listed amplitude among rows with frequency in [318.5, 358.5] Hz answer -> 139.2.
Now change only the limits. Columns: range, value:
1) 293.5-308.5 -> 101.9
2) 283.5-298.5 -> 127.7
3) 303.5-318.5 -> 129.8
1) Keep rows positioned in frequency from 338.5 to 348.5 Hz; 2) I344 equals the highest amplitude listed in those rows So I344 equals 106.8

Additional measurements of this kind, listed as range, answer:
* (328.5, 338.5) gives 122.2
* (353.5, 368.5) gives 116.3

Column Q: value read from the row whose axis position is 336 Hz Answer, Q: 117.6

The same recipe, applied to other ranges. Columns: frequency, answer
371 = 129.5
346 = 106.3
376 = 125.9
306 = 101.9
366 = 116.3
